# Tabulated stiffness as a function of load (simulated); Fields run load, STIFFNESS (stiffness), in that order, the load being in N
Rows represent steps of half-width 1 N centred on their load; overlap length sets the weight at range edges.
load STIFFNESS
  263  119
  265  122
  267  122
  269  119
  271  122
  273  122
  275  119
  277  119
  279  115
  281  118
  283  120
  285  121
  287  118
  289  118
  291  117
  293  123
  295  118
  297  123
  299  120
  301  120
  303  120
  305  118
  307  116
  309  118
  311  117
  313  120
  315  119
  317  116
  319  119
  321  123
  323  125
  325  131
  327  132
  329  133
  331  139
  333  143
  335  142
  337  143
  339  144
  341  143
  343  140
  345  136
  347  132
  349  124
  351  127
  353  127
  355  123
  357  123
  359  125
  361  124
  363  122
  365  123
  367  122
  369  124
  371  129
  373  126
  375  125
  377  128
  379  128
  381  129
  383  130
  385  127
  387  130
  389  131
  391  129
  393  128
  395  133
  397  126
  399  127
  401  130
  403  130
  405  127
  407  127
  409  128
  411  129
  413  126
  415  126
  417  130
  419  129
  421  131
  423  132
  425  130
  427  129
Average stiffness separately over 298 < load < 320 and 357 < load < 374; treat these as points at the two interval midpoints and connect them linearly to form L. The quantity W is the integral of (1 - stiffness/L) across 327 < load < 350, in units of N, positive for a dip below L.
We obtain -3.1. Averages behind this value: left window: 118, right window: 124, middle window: 138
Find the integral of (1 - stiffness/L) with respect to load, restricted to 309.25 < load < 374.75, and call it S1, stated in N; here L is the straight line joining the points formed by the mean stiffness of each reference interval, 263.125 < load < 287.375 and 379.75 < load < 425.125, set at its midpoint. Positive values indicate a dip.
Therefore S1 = -2.1 N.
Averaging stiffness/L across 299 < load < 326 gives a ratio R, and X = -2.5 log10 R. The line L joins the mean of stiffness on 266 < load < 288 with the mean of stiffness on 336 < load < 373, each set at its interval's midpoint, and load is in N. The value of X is 0.035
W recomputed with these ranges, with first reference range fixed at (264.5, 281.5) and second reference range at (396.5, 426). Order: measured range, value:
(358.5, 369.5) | 0.2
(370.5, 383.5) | -0.1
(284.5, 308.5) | 0.4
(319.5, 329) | -0.4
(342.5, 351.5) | -0.5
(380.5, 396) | -0.3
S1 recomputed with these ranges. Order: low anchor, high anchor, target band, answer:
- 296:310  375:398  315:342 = -2.32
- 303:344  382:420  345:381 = 0.81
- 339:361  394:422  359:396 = 0.69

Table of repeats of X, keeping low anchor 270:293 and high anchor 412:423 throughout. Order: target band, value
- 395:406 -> -0.01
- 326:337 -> -0.13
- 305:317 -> 0.03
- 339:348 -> -0.12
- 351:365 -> 0.00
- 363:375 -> 0.01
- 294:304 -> 0.00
